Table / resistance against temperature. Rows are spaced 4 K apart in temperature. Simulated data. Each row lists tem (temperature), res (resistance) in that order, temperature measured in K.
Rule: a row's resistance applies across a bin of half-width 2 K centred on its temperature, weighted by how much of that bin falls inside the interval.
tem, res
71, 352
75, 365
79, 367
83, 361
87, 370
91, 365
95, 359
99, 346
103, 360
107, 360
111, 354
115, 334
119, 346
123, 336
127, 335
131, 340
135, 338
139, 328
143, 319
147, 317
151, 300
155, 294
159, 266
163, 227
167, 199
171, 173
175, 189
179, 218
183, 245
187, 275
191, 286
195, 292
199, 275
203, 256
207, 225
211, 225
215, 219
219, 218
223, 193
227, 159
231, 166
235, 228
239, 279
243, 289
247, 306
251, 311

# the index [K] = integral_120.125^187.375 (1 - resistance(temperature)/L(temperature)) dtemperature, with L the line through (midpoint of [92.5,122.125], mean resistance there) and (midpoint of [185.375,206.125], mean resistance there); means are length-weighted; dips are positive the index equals 7.6 K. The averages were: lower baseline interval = 351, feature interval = 277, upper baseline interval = 274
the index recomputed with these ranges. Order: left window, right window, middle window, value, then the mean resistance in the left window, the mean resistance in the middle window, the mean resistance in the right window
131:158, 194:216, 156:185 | 6.8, 316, 219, 248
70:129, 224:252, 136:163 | 1.3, 354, 300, 244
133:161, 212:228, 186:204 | -3.0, 309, 278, 201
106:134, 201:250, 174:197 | 1.6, 343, 254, 232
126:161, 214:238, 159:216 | 2.9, 315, 237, 200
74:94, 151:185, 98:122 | -1.9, 365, 350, 231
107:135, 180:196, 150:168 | 2.6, 342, 258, 270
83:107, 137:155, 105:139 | -0.7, 360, 342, 314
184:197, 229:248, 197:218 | 2.5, 281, 239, 251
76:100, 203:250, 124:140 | -0.8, 362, 336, 231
